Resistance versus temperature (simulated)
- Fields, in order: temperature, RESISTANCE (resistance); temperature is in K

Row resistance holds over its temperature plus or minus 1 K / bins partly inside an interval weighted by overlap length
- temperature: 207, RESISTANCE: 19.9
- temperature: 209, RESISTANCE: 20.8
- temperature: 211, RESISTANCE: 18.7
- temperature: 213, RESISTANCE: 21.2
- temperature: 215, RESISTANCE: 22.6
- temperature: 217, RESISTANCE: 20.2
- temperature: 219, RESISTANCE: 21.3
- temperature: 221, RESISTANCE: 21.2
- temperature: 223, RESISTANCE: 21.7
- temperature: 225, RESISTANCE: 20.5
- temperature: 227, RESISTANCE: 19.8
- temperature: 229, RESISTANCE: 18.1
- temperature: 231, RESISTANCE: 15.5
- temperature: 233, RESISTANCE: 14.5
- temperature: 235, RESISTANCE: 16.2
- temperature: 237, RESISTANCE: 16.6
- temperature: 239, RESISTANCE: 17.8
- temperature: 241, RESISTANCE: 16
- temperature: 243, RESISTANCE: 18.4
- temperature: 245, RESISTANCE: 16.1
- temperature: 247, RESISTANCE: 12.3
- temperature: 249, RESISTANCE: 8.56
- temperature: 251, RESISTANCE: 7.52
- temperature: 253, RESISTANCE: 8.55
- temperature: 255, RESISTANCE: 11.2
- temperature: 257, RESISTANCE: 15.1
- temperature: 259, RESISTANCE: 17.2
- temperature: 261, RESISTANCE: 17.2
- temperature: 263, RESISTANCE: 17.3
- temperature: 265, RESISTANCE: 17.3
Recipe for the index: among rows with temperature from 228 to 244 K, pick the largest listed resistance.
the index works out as 18.4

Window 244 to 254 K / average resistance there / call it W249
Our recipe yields 10.6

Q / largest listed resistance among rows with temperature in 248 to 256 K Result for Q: 11.2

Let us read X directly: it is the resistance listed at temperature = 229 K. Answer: 18.1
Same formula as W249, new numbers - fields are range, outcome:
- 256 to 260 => 16.1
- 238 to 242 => 16.9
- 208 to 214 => 20.2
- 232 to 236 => 15.3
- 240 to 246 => 16.8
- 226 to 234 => 17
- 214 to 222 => 21.3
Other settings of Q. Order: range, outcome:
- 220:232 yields 21.7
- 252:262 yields 17.2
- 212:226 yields 22.6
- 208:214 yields 21.2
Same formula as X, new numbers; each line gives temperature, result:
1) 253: 8.55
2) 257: 15.1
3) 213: 21.2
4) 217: 20.2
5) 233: 14.5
